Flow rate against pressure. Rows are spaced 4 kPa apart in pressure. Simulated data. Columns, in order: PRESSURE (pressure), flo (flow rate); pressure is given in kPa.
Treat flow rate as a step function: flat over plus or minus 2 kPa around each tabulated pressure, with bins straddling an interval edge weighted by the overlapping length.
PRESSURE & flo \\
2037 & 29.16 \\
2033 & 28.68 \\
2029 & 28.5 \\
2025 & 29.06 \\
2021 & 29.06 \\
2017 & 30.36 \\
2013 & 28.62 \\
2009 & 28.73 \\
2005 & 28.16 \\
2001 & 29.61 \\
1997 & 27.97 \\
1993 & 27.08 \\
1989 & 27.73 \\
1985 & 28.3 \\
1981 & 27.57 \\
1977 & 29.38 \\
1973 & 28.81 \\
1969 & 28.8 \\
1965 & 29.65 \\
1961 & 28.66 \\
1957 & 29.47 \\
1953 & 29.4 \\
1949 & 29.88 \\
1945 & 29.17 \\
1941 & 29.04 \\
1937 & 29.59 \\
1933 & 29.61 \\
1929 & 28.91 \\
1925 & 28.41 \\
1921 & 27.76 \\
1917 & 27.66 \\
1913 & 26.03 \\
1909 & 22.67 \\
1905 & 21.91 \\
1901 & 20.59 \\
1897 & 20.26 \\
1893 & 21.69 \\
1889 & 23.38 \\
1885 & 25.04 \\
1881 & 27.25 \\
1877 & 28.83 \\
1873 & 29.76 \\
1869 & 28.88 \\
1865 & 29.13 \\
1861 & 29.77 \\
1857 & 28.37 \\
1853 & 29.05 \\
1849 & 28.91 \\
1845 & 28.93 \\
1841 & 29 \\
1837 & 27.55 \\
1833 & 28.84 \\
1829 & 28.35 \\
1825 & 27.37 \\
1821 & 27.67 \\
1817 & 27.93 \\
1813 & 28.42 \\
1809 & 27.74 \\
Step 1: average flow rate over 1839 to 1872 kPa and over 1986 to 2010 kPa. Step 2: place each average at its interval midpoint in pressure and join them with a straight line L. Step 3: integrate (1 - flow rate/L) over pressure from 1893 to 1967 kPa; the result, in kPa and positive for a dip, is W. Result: 4.1 kPa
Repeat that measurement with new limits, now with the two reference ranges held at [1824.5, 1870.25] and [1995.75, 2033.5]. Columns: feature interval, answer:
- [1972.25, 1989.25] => 0.3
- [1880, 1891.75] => 1.6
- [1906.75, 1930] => 1.6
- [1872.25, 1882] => 0.0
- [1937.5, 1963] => -0.4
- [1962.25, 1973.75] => -0.1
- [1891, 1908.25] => 4.5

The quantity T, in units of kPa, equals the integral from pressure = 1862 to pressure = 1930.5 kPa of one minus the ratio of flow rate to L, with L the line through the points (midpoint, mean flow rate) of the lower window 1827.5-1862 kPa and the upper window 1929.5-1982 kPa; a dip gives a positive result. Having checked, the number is 7.4 kPa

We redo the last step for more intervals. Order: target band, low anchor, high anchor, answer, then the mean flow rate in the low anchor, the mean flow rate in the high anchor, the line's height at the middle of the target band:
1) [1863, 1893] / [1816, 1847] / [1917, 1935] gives 1.4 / 28.2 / 28.6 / 28.4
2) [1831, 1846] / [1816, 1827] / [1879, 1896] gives -1.0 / 27.6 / 24.1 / 26.7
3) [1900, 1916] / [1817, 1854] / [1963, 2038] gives 3.0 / 28.4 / 28.7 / 28.5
